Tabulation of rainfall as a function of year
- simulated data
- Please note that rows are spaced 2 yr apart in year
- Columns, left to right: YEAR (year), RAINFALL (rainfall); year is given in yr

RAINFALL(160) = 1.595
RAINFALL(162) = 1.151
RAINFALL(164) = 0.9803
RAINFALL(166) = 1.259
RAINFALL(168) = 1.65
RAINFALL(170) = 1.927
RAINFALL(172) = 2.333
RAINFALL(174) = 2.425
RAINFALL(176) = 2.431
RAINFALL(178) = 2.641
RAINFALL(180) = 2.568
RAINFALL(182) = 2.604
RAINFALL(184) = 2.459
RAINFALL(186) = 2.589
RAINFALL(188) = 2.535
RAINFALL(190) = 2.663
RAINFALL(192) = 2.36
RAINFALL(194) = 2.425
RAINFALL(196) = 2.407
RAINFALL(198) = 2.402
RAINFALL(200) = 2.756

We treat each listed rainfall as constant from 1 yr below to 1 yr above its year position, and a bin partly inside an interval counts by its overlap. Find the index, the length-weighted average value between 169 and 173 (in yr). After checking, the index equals 2.13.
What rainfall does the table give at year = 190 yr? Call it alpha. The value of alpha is 2.663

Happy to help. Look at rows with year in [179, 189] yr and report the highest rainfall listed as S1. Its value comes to 2.604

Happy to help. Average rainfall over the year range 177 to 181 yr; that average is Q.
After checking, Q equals 2.6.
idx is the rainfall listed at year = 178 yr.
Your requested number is 2.641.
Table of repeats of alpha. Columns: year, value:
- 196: 2.407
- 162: 1.151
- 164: 0.9803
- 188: 2.535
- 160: 1.595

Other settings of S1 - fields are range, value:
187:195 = 2.663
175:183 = 2.641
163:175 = 2.425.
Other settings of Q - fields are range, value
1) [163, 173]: 1.63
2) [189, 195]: 2.48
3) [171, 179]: 2.46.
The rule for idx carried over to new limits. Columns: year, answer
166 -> 1.259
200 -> 2.756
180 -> 2.568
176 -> 2.431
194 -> 2.425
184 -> 2.459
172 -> 2.333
